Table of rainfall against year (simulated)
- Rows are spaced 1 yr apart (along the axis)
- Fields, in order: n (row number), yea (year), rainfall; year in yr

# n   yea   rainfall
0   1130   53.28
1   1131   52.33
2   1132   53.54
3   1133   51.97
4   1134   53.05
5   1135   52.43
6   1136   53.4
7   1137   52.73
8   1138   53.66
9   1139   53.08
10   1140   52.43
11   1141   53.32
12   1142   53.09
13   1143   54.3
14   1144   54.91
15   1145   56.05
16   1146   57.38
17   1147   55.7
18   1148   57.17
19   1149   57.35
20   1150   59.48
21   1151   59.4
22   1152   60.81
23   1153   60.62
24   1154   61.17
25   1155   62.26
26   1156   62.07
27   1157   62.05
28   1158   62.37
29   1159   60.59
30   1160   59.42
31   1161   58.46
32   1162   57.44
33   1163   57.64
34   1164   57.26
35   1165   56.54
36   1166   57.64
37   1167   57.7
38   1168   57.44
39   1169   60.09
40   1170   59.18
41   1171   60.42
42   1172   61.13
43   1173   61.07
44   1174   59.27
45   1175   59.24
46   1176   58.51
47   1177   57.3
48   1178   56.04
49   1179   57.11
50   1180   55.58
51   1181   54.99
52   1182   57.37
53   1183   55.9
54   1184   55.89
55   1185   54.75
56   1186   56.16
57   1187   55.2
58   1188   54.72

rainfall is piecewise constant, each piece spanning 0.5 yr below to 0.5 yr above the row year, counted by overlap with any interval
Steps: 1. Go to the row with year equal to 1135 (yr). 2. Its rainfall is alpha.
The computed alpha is 52.43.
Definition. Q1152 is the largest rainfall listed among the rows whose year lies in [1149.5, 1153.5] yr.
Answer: 60.81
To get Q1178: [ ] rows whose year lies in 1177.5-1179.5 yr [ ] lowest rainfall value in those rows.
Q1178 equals 56.04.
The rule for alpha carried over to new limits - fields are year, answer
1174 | 59.27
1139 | 53.08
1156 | 62.07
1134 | 53.05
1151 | 59.4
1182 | 57.37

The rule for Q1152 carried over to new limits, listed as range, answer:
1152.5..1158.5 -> 62.37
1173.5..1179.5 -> 59.27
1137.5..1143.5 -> 54.3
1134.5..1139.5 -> 53.66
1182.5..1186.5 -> 56.16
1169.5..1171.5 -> 60.42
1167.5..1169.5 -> 60.09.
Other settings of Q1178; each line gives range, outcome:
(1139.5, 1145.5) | 52.43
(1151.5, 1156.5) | 60.62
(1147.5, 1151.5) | 57.17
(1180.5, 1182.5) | 54.99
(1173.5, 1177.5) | 57.3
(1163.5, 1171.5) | 56.54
